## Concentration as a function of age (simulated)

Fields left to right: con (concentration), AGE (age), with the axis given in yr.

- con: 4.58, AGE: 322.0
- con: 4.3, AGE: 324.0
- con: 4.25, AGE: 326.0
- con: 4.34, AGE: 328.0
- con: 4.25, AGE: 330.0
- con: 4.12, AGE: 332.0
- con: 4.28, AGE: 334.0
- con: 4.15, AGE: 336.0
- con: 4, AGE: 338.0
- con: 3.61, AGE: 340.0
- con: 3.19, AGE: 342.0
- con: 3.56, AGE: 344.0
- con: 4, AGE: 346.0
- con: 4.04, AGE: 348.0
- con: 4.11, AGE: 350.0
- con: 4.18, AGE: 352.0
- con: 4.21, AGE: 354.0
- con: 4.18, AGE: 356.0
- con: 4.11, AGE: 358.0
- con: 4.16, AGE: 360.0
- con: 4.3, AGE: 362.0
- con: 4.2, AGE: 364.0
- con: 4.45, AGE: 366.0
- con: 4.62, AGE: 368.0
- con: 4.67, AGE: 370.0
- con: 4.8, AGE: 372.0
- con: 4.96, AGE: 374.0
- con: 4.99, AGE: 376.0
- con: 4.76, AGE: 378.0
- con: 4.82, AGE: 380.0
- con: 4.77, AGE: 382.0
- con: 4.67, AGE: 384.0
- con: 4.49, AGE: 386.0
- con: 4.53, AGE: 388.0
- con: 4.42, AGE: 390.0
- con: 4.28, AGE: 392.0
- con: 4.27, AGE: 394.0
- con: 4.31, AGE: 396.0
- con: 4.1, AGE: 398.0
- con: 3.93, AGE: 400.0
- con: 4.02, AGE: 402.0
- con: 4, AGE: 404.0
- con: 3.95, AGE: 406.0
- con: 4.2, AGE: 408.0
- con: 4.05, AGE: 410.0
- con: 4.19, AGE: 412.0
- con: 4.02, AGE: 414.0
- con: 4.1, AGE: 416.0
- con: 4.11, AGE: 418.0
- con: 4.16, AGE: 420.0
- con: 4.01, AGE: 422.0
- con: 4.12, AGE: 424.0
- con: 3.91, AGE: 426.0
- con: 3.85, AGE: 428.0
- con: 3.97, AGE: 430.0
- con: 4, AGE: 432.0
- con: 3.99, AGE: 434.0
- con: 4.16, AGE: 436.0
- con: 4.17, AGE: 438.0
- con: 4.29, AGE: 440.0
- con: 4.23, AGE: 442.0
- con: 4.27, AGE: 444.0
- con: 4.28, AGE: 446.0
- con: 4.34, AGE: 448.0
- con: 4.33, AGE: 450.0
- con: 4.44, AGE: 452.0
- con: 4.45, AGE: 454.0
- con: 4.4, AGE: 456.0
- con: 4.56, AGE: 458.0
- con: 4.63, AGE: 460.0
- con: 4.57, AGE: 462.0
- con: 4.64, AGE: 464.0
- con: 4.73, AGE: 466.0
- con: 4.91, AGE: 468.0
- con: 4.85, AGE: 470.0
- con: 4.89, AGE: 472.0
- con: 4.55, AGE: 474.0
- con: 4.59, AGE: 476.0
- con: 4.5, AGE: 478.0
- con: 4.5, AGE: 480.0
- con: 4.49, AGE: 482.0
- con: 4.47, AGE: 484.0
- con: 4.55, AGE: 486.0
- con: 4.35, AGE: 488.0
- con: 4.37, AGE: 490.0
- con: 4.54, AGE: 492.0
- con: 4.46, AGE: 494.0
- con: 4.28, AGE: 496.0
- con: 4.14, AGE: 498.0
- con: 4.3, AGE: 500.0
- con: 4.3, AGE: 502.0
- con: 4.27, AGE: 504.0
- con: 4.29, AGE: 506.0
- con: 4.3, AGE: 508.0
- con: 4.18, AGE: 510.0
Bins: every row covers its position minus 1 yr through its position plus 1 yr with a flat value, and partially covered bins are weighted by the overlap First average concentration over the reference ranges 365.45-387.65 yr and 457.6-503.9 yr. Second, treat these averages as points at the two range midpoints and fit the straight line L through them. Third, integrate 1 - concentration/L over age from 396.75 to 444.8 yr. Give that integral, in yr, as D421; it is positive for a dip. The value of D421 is 5.9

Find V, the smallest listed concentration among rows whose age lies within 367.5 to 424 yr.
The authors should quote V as 3.93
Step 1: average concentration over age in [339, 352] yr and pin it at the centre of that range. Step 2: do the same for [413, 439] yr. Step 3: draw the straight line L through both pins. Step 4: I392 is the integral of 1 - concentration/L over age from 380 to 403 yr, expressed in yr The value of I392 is -2.5 yr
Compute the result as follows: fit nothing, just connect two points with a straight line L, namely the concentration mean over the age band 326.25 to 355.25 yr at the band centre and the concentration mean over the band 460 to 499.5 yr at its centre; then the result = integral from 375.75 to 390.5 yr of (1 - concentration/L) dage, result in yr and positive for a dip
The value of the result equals -1.8 yr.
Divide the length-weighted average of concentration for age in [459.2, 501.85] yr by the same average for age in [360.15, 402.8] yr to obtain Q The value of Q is 1.01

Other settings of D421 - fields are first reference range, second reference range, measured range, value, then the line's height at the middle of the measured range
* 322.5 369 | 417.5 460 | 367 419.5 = -2.8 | 4.16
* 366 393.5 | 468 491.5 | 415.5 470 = 3.6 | 4.6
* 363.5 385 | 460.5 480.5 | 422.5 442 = 2.6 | 4.69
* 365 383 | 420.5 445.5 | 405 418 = 0.7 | 4.33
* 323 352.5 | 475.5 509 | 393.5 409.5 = 0.3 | 4.17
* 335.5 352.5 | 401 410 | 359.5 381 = -3.8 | 3.93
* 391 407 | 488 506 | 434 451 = -0.1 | 4.21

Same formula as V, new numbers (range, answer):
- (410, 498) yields 3.85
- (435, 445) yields 4.16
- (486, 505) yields 4.14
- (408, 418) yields 4.02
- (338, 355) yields 3.19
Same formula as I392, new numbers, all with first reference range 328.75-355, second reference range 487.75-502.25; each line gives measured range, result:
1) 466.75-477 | -1.1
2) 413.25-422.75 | 0.2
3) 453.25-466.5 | -0.9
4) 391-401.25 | -0.2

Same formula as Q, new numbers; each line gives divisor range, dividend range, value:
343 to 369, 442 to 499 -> 1.08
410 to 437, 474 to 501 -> 1.10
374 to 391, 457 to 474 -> 1.00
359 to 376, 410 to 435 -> 0.89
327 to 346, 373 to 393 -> 1.18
